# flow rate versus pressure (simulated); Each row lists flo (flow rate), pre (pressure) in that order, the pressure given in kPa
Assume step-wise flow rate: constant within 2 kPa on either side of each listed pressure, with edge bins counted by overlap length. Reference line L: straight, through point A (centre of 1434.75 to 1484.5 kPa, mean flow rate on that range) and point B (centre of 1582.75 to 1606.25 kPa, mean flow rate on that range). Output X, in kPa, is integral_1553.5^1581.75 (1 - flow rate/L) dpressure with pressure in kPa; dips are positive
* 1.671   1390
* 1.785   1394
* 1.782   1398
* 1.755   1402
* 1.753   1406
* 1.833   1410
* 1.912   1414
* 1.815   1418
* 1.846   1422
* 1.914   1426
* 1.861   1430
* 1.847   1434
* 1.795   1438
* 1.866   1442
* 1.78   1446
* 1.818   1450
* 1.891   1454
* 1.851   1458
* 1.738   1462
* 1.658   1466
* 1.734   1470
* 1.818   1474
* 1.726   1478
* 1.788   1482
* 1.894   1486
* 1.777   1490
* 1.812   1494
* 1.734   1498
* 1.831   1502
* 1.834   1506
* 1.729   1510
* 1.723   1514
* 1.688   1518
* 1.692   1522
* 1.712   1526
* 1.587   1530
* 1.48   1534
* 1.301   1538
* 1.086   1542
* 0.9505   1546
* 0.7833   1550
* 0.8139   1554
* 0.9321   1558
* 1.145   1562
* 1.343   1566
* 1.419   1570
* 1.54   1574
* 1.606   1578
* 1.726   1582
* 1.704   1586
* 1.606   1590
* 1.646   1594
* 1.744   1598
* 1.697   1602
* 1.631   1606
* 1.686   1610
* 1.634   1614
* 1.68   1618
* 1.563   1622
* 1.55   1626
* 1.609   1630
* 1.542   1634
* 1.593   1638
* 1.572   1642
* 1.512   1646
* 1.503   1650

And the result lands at 6.5 kPa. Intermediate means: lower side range 1.79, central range 1.31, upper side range 1.68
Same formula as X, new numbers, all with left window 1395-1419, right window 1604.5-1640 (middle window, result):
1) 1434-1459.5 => -0.9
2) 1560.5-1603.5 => 2.1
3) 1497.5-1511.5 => -0.6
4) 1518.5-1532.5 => 0.3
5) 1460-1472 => 0.3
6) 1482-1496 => -0.7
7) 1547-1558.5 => 5.7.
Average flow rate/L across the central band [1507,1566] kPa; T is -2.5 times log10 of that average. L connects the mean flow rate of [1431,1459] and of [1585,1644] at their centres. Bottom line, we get 0.28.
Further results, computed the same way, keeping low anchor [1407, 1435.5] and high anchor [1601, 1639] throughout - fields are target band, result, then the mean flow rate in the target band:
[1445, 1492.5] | 0.01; 1.79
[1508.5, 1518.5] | 0.02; 1.72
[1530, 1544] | 0.28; 1.33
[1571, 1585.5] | 0.03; 1.62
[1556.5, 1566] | 0.46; 1.11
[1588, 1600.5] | -0.01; 1.67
